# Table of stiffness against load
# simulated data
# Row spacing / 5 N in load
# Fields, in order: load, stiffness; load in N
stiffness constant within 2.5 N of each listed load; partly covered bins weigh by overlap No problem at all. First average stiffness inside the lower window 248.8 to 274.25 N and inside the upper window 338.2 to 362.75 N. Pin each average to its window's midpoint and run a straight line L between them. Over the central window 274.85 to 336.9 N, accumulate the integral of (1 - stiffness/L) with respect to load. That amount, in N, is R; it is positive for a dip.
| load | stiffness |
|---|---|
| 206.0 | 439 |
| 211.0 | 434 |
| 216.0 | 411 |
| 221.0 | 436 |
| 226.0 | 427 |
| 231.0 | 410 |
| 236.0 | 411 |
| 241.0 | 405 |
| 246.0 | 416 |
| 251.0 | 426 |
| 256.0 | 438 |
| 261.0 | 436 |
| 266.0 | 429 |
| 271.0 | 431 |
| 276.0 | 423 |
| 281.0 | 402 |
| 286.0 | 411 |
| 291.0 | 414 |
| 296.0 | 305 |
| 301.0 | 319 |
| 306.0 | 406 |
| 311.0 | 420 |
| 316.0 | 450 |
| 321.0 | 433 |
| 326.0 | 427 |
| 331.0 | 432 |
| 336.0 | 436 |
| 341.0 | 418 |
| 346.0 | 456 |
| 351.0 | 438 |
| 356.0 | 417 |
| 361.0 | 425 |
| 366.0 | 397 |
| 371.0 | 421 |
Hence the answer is 3.8 N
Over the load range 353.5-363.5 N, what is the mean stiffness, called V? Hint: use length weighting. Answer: 421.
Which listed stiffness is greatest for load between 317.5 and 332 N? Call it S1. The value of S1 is 433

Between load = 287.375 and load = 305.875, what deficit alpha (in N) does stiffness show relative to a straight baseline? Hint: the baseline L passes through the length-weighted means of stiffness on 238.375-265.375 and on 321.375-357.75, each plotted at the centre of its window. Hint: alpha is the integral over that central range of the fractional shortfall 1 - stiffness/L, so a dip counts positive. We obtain 3.1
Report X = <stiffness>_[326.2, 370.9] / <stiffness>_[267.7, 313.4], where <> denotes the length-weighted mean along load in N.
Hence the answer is 1.1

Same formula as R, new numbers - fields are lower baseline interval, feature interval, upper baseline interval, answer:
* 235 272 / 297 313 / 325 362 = 2.1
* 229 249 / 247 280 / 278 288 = -1.6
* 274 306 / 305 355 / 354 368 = -4.1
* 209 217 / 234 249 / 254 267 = 0.7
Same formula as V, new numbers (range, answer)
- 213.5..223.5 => 424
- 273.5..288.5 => 412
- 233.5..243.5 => 408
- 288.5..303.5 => 346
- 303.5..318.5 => 425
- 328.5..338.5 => 434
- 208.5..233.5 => 424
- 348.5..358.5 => 428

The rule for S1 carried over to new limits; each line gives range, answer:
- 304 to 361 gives 456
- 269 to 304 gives 431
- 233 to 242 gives 411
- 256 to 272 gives 438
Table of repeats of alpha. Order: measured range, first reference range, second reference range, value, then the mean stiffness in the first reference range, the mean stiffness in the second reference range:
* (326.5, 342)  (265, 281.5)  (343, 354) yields 0.4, 423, 444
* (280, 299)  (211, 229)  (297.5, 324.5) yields 1.3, 426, 403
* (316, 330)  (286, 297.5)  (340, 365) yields -1.1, 375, 430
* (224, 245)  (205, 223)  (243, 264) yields 0.8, 429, 428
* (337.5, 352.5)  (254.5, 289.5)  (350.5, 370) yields -0.7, 424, 417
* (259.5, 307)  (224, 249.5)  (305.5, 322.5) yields 3.0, 414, 429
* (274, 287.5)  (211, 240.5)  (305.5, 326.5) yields 0.4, 419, 429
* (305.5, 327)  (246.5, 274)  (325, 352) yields 0.2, 431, 435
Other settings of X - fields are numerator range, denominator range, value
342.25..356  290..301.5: 1.28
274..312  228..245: 0.94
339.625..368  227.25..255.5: 1.02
